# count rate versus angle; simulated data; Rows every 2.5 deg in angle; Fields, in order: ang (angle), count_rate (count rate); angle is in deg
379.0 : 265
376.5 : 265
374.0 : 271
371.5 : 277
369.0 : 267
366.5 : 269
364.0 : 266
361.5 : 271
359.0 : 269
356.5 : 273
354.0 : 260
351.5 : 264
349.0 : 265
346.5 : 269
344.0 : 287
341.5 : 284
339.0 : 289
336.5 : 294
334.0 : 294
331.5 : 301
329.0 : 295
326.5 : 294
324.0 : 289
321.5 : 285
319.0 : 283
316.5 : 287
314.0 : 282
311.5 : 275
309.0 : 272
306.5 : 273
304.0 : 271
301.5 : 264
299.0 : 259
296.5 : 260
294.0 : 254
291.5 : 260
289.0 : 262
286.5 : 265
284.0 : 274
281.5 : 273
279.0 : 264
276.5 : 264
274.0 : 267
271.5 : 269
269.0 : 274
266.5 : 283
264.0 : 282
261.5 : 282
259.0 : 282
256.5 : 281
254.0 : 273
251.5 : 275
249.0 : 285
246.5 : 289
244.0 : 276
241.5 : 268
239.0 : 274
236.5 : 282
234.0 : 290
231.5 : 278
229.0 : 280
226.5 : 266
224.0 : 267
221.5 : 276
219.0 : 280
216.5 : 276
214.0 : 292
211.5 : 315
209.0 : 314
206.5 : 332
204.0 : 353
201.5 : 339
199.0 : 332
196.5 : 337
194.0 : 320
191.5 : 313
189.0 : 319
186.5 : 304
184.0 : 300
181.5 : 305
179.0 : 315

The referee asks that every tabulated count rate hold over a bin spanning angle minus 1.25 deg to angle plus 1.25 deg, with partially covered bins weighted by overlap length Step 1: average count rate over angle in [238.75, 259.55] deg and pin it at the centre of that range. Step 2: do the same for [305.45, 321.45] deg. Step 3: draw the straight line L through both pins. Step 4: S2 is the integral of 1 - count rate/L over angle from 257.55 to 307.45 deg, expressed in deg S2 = 1.7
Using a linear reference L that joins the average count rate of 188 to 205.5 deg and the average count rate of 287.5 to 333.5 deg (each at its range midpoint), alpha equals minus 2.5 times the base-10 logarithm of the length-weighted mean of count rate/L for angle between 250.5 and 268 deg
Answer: 0.08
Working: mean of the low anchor 331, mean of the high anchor 276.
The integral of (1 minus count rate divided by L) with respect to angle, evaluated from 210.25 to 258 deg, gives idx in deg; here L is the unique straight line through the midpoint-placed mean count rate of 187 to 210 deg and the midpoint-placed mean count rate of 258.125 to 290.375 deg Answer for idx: 3.4 deg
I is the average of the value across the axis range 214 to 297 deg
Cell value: 274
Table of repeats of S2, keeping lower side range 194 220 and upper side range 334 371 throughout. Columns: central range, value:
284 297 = 1.4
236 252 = 1.5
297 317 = 1.1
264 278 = 1.2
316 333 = -0.5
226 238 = 1.2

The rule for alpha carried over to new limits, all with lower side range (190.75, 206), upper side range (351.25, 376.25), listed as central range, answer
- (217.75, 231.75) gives 0.177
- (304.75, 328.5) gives 0.017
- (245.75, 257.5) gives 0.118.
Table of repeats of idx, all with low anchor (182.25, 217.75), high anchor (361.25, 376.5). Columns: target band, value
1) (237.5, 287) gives 4.1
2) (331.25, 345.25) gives -0.6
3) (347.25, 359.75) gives 0.4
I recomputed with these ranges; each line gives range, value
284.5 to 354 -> 277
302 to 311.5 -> 272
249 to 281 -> 275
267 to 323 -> 270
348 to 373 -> 268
